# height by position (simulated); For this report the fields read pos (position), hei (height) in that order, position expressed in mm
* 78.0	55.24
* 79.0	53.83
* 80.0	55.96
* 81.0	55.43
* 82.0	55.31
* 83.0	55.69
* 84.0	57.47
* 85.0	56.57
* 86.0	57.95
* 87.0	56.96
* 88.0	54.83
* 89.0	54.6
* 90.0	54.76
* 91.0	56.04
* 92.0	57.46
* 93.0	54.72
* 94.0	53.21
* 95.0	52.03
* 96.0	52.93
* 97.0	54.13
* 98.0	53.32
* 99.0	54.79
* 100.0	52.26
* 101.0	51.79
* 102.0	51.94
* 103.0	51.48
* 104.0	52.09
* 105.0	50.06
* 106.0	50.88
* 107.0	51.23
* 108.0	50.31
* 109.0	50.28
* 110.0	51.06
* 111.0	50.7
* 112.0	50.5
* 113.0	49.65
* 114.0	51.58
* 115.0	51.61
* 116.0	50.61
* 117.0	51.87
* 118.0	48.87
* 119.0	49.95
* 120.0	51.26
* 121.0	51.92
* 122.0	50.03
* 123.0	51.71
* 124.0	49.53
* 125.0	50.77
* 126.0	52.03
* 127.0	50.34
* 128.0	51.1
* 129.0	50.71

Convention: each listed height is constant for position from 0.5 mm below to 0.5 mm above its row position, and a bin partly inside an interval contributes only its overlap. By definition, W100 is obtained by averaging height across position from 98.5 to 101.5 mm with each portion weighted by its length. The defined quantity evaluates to 52.9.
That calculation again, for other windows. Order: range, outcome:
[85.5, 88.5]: 56.6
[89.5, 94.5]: 55.2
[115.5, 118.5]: 50.4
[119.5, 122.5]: 51.1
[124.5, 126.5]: 51.4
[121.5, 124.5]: 50.4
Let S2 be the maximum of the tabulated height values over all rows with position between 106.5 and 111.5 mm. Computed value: 51.23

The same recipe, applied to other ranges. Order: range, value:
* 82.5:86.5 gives 57.95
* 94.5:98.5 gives 54.13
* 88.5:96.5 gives 57.46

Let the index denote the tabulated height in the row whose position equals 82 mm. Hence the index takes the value 55.31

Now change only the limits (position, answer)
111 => 50.7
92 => 57.46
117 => 51.87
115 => 51.61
